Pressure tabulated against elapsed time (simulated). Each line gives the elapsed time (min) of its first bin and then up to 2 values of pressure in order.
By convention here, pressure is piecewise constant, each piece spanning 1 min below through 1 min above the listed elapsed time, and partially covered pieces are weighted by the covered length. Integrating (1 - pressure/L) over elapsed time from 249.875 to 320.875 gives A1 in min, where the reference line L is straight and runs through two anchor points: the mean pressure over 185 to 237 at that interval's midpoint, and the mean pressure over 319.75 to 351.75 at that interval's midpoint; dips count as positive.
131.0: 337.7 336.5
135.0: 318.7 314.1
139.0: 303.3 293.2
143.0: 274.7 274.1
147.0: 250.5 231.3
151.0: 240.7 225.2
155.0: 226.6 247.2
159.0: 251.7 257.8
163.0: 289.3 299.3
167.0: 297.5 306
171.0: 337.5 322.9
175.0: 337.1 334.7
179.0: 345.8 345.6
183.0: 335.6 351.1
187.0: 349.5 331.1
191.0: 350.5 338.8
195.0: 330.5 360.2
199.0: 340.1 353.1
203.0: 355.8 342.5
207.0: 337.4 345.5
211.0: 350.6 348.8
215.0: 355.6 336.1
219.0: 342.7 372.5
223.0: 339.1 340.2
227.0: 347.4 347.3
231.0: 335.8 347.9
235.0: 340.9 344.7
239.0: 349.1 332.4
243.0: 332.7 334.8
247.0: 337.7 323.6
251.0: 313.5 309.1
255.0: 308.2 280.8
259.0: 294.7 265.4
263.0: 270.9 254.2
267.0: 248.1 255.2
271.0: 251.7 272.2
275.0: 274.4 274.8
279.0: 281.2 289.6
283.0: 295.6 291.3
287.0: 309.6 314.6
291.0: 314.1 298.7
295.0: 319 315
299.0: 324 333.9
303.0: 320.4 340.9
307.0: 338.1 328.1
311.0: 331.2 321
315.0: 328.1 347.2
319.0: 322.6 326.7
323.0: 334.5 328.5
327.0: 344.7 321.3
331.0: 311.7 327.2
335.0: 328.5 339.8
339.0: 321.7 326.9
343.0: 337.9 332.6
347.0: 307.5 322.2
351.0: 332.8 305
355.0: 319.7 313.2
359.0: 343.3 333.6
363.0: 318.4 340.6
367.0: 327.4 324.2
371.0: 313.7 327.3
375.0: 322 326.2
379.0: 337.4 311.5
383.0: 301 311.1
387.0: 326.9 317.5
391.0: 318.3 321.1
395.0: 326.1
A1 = 7.1 min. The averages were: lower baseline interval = 346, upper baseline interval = 328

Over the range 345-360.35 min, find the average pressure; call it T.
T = 322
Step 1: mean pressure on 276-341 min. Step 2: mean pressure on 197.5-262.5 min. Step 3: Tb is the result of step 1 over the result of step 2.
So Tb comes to 1.0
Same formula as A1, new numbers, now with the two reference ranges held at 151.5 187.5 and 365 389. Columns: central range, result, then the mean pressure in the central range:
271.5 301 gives 1.35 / 299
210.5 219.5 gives -1.19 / 347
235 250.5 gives -1.37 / 336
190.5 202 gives -1.55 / 345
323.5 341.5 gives -0.61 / 328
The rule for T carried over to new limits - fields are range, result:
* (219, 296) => 309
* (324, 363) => 326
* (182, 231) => 346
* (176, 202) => 344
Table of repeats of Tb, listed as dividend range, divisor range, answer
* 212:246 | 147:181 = 1.21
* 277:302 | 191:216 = 0.88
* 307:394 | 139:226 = 1.03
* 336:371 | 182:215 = 0.94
